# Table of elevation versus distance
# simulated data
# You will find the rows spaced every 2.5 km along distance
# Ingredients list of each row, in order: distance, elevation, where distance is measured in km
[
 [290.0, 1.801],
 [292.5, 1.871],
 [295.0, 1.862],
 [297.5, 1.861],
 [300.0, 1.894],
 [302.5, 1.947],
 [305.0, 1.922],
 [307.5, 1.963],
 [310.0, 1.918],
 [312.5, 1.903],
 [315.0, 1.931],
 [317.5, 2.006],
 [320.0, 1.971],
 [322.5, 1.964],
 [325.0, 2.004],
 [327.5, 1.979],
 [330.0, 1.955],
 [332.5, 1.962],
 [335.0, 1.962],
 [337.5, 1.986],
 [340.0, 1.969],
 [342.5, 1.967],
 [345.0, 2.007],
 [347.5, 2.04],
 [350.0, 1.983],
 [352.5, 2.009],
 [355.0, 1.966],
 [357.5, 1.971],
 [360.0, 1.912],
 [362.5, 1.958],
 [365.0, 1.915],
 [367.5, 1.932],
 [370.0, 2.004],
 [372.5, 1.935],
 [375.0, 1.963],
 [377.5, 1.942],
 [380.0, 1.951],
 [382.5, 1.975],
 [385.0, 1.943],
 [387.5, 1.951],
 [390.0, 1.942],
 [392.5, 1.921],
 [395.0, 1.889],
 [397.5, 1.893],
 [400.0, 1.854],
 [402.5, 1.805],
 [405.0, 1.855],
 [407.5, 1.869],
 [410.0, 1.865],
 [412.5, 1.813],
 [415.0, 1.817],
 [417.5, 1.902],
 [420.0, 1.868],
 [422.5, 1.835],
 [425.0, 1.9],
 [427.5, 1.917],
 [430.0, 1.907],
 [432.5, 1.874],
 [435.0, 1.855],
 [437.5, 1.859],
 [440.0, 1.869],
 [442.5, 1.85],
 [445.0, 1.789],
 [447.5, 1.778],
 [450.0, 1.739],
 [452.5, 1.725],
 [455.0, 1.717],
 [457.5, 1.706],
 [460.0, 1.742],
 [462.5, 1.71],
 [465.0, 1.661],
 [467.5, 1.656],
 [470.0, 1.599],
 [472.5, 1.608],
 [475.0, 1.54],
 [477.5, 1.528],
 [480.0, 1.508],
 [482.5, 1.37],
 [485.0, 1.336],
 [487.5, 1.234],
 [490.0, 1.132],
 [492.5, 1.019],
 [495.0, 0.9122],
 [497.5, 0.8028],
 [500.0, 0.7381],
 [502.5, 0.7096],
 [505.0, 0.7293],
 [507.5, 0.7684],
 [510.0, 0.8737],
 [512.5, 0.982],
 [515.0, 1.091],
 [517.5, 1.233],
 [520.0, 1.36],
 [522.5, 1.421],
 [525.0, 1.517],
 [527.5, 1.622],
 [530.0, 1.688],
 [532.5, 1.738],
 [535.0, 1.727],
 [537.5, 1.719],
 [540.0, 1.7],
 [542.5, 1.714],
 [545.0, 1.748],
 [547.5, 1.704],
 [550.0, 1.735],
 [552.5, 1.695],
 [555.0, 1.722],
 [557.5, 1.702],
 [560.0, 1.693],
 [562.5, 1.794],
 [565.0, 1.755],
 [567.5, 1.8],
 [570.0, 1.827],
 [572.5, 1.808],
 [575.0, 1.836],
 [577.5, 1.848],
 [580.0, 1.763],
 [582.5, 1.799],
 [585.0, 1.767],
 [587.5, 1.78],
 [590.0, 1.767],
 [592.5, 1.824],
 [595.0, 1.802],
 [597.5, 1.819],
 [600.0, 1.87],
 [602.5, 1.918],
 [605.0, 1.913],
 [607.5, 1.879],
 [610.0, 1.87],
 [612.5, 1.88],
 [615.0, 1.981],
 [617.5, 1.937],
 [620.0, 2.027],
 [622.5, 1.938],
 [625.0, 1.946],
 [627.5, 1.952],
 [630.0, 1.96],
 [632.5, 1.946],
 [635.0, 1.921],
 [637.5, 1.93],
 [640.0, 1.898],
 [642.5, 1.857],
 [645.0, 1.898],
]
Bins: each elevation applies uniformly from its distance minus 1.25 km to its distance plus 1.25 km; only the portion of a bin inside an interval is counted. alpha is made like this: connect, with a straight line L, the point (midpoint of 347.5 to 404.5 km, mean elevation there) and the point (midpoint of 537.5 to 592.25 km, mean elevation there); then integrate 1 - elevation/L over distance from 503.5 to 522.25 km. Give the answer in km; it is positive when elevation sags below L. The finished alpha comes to 8.1 km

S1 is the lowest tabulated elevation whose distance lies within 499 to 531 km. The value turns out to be 0.7096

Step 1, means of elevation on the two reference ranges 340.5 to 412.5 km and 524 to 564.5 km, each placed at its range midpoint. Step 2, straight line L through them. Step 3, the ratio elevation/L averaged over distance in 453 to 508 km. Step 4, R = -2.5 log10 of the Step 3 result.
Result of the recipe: 0.34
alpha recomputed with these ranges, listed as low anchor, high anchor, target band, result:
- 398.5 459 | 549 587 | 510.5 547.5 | 5.7 km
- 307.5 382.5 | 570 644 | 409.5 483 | 6.8 km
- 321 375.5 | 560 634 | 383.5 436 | 1.7 km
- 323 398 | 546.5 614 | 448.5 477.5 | 3.4 km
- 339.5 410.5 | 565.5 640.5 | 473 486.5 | 3.2 km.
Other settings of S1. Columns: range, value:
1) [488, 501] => 0.7381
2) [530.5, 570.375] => 1.693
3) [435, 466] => 1.661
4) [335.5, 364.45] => 1.912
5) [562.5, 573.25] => 1.755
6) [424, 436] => 1.855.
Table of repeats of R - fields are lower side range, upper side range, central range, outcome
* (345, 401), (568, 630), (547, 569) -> 0.09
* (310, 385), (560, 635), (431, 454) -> 0.06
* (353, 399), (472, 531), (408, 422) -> -0.09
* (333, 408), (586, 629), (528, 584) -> 0.09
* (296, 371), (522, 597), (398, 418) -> 0.02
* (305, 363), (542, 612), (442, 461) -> 0.08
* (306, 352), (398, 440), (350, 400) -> -0.02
